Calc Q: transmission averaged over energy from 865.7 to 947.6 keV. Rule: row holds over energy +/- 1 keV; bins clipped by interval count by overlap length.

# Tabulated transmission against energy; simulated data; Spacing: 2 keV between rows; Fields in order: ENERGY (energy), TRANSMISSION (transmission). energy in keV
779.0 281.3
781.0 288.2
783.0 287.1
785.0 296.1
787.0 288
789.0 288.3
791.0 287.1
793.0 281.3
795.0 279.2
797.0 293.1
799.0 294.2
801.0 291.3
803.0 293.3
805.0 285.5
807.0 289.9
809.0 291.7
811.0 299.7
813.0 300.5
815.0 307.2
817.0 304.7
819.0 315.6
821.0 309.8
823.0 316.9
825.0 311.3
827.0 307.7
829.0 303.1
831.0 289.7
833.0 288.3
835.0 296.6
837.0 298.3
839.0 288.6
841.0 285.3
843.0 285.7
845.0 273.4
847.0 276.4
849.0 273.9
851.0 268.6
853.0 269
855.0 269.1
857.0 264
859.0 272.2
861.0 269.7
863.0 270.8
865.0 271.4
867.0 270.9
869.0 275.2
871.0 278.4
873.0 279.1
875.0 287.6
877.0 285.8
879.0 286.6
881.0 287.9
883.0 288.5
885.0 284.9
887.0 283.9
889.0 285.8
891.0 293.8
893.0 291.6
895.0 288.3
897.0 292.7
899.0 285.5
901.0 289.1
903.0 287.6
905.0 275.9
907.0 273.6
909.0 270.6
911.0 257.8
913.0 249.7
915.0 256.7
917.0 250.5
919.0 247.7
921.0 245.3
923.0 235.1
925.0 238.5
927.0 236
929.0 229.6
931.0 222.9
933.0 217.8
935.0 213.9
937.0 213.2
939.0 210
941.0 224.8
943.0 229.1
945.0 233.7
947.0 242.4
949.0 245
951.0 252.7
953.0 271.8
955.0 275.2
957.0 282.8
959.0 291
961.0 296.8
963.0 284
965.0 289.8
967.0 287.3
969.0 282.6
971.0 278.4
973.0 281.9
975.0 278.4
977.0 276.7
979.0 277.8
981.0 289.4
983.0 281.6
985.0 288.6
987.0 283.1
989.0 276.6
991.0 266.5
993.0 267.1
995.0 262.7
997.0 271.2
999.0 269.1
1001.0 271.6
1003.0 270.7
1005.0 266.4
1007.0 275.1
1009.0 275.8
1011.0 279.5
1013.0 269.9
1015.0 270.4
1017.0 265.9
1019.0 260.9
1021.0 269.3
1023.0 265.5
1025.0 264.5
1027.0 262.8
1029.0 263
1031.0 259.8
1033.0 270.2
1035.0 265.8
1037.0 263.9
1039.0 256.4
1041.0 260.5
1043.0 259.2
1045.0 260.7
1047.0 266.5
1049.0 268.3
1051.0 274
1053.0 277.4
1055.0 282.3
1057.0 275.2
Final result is 261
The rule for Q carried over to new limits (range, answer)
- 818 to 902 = 286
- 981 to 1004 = 274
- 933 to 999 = 265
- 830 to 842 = 291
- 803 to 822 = 300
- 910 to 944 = 234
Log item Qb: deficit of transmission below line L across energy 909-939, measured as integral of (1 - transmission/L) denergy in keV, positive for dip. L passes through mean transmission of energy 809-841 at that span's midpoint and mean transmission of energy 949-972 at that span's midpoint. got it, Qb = 5.1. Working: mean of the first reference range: 302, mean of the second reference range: 280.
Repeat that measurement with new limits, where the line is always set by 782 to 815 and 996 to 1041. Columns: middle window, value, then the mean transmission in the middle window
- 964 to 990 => -1.0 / 282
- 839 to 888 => 1.1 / 278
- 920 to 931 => 1.7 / 236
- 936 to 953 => 2.6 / 234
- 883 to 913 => -0.2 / 282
